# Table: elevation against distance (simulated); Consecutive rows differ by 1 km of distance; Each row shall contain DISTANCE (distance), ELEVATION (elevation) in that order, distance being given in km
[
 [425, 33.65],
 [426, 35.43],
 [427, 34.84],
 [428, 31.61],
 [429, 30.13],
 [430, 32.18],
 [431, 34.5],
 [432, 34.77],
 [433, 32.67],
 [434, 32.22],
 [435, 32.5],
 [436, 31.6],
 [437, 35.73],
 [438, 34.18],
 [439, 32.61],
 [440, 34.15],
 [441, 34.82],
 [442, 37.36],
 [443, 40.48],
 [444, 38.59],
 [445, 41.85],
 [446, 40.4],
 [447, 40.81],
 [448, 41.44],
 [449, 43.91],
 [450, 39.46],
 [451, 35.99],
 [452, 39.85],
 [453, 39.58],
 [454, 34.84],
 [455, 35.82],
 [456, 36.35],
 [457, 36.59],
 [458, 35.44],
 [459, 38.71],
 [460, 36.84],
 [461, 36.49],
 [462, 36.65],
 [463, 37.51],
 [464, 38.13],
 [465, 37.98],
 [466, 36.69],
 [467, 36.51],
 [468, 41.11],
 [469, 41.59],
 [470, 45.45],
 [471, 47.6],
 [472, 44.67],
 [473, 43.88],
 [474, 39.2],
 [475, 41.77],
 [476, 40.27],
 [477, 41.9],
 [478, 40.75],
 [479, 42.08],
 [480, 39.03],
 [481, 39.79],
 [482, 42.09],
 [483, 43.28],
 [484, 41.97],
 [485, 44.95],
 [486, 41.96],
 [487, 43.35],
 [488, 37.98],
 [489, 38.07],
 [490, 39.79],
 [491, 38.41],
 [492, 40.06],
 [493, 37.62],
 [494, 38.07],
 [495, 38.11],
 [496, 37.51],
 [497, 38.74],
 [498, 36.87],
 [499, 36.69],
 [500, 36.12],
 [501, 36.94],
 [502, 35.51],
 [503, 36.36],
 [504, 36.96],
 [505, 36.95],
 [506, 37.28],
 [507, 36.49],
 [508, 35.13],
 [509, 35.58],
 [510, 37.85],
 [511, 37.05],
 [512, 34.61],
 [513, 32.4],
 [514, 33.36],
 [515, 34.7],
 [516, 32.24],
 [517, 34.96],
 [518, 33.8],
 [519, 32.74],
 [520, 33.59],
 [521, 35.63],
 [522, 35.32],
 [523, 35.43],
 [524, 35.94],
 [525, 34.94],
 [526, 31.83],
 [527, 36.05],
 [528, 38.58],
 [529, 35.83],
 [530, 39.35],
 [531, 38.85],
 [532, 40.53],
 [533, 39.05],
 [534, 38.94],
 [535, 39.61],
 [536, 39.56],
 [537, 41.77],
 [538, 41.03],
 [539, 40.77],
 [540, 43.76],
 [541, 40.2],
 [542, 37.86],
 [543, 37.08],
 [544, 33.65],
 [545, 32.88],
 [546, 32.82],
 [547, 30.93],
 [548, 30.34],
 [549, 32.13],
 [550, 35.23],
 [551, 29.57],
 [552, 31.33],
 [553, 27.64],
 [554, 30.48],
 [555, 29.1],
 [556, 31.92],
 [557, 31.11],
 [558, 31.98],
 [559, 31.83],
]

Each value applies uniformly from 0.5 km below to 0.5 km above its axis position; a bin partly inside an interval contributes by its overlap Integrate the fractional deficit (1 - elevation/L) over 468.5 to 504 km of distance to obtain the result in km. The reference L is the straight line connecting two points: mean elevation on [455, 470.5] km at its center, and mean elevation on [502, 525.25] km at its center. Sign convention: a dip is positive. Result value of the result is -3.3 km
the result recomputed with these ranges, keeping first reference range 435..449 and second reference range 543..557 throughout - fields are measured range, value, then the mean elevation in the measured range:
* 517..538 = -2.7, 36.9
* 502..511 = -0.7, 36.5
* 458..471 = -1.0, 38.9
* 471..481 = -1.8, 41.7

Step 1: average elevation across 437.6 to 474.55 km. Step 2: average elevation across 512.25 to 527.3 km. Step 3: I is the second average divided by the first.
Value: 0.88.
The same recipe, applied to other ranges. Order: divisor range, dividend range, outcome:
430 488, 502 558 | 0.91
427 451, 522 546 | 1.05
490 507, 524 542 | 1.04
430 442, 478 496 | 1.20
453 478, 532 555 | 0.91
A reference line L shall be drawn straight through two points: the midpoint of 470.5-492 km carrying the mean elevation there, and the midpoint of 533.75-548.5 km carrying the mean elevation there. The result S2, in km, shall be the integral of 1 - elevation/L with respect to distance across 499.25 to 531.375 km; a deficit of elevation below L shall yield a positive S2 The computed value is 2.95 km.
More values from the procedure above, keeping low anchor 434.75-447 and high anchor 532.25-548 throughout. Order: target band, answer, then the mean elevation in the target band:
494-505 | 0.1 km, 37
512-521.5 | 0.9 km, 33.8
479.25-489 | -1.2 km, 41.4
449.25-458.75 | -0.2 km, 37.3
